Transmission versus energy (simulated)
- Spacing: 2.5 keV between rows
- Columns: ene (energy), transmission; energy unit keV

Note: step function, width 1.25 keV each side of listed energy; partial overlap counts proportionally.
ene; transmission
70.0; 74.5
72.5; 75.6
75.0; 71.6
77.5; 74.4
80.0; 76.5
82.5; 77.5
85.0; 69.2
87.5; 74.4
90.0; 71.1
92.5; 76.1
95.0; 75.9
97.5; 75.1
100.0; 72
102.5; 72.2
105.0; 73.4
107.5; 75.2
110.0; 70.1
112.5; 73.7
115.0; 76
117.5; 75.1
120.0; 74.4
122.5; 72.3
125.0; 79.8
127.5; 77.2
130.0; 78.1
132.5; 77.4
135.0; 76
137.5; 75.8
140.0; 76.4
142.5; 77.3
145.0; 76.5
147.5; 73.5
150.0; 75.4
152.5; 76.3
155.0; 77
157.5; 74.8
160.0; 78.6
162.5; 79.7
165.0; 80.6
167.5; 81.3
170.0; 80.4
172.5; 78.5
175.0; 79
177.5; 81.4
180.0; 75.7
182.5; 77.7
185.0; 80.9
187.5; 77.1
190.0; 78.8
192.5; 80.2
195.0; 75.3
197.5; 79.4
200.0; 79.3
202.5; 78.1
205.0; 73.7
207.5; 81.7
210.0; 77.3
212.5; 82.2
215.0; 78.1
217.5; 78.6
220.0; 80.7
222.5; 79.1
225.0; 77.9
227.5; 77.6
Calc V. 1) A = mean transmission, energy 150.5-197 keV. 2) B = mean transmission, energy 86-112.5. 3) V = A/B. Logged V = 1.07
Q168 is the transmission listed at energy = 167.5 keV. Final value 81.3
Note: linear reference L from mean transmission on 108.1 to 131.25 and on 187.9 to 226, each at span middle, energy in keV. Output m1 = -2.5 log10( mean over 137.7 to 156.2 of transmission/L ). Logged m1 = 0.00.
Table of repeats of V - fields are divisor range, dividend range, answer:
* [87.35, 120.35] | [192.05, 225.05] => 1.06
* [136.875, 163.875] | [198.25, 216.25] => 1.03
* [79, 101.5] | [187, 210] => 1.05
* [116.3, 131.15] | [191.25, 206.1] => 1.02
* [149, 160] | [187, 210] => 1.03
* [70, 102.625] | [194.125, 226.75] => 1.06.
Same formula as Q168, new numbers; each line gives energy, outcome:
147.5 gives 73.5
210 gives 77.3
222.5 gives 79.1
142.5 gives 77.3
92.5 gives 76.1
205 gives 73.7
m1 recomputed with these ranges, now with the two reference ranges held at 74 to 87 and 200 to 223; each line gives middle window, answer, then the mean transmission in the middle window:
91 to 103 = 0.003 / 74.3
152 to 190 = -0.018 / 78.7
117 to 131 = -0.009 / 76.2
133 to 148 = 0.001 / 76.1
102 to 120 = 0.019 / 73.8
